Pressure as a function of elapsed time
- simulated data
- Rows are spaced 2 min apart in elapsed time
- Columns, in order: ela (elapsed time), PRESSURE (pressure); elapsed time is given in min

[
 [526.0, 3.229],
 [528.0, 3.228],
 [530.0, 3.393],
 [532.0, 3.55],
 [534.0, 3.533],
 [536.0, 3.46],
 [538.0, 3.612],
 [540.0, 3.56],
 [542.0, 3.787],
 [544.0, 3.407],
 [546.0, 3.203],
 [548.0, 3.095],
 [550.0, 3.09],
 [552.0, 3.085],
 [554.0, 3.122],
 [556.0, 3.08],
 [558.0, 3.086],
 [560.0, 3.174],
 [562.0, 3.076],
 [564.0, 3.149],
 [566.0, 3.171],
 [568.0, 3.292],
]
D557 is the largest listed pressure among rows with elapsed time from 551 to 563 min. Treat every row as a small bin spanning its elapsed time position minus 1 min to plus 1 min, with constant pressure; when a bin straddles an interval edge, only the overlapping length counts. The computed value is 3.174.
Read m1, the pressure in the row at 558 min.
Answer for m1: 3.086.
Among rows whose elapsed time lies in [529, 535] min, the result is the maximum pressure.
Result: 3.55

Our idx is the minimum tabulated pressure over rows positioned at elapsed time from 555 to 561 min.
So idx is 3.08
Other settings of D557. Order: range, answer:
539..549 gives 3.787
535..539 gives 3.612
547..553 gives 3.095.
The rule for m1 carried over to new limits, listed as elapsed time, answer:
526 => 3.229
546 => 3.203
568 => 3.292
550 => 3.09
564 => 3.149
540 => 3.56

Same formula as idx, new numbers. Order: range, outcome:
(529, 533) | 3.393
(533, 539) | 3.46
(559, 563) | 3.076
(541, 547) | 3.203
